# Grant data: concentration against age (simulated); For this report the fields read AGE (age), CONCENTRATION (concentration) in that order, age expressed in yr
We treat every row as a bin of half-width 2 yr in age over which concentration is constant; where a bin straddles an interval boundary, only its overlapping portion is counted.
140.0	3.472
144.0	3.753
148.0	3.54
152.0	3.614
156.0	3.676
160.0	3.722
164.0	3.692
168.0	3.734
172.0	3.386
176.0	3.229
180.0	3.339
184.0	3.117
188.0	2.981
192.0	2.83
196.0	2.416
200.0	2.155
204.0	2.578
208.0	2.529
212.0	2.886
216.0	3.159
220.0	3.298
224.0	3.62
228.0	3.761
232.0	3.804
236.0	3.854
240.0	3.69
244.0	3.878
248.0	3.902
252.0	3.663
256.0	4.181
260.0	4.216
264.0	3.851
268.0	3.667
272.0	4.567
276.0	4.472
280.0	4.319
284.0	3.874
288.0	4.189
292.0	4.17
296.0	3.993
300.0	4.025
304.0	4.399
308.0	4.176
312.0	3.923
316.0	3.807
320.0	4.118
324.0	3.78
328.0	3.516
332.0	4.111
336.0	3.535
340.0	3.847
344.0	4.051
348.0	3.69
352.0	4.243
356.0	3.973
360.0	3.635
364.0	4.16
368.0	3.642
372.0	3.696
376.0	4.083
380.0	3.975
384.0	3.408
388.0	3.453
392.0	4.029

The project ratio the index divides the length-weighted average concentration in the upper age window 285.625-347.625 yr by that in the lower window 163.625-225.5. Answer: 1.3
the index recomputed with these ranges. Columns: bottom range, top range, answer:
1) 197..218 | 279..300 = 1.54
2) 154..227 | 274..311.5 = 1.33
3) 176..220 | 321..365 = 1.36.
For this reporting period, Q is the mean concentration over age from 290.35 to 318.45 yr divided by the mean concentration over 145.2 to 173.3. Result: 1.1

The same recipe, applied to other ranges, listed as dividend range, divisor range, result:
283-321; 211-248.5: 1.13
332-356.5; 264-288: 0.94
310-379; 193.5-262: 1.14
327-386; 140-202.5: 1.17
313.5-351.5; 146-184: 1.09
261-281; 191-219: 1.56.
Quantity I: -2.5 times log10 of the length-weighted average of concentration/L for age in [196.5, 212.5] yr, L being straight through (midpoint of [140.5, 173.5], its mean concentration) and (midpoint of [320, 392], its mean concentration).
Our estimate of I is 0.42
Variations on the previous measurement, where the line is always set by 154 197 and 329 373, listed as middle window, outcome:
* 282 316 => -0.11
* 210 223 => 0.09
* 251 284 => -0.15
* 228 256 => -0.09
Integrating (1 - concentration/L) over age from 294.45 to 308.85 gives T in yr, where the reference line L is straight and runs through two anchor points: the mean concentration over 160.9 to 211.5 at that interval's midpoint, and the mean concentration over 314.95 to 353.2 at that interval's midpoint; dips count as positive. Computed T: -1.9 yr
